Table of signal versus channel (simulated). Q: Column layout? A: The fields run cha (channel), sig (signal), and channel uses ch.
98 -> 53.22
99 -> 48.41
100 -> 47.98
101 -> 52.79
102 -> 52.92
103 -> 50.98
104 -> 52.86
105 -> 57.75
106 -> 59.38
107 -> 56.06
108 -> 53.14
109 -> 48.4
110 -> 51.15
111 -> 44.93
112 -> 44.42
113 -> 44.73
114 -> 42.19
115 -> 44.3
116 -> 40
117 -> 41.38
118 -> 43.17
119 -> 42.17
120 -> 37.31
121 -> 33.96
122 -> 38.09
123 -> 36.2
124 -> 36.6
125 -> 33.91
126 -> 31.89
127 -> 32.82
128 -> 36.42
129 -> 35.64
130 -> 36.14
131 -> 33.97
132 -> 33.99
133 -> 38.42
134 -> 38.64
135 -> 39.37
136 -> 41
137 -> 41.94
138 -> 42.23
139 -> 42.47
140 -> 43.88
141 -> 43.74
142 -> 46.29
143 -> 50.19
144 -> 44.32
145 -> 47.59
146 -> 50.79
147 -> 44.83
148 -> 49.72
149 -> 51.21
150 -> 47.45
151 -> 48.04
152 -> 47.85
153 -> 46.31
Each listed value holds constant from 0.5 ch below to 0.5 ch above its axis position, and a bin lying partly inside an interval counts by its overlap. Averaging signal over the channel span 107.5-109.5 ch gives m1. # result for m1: 50.8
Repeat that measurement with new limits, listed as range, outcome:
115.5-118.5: 41.5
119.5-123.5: 36.4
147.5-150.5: 49.5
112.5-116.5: 42.8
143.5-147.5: 46.9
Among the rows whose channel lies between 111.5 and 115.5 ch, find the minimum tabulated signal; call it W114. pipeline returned 42.19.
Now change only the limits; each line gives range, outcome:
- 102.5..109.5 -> 48.4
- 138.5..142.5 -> 42.47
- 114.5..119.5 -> 40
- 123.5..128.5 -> 31.89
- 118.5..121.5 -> 33.96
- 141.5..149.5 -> 44.32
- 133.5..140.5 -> 38.64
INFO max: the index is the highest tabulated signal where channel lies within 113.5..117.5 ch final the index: 44.3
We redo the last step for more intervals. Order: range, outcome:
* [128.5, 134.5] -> 38.64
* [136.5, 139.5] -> 42.47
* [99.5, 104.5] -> 52.92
